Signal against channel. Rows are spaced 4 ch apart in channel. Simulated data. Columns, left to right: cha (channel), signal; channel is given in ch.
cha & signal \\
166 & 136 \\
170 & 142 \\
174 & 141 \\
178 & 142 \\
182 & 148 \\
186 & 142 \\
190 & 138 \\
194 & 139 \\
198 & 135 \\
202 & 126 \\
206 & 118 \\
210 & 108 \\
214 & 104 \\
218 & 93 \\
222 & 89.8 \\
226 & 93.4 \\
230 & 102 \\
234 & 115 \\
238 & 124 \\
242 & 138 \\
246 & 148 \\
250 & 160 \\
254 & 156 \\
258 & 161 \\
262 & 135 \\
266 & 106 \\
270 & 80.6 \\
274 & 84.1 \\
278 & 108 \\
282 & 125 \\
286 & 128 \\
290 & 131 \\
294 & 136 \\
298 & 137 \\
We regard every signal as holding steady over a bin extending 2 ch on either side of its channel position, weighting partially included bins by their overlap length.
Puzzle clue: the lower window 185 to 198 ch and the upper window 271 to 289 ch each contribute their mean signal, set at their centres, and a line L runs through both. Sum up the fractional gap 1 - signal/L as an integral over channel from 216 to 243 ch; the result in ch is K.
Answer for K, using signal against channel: 4.2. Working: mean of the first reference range 139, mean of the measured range 107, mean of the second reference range 111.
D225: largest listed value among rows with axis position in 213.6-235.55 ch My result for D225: 115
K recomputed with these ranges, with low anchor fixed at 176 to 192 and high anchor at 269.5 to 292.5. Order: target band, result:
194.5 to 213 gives 1.9 ch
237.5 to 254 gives -3.1 ch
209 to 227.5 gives 4.9 ch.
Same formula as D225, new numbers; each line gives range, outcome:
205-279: 161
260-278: 135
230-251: 160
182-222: 148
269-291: 131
